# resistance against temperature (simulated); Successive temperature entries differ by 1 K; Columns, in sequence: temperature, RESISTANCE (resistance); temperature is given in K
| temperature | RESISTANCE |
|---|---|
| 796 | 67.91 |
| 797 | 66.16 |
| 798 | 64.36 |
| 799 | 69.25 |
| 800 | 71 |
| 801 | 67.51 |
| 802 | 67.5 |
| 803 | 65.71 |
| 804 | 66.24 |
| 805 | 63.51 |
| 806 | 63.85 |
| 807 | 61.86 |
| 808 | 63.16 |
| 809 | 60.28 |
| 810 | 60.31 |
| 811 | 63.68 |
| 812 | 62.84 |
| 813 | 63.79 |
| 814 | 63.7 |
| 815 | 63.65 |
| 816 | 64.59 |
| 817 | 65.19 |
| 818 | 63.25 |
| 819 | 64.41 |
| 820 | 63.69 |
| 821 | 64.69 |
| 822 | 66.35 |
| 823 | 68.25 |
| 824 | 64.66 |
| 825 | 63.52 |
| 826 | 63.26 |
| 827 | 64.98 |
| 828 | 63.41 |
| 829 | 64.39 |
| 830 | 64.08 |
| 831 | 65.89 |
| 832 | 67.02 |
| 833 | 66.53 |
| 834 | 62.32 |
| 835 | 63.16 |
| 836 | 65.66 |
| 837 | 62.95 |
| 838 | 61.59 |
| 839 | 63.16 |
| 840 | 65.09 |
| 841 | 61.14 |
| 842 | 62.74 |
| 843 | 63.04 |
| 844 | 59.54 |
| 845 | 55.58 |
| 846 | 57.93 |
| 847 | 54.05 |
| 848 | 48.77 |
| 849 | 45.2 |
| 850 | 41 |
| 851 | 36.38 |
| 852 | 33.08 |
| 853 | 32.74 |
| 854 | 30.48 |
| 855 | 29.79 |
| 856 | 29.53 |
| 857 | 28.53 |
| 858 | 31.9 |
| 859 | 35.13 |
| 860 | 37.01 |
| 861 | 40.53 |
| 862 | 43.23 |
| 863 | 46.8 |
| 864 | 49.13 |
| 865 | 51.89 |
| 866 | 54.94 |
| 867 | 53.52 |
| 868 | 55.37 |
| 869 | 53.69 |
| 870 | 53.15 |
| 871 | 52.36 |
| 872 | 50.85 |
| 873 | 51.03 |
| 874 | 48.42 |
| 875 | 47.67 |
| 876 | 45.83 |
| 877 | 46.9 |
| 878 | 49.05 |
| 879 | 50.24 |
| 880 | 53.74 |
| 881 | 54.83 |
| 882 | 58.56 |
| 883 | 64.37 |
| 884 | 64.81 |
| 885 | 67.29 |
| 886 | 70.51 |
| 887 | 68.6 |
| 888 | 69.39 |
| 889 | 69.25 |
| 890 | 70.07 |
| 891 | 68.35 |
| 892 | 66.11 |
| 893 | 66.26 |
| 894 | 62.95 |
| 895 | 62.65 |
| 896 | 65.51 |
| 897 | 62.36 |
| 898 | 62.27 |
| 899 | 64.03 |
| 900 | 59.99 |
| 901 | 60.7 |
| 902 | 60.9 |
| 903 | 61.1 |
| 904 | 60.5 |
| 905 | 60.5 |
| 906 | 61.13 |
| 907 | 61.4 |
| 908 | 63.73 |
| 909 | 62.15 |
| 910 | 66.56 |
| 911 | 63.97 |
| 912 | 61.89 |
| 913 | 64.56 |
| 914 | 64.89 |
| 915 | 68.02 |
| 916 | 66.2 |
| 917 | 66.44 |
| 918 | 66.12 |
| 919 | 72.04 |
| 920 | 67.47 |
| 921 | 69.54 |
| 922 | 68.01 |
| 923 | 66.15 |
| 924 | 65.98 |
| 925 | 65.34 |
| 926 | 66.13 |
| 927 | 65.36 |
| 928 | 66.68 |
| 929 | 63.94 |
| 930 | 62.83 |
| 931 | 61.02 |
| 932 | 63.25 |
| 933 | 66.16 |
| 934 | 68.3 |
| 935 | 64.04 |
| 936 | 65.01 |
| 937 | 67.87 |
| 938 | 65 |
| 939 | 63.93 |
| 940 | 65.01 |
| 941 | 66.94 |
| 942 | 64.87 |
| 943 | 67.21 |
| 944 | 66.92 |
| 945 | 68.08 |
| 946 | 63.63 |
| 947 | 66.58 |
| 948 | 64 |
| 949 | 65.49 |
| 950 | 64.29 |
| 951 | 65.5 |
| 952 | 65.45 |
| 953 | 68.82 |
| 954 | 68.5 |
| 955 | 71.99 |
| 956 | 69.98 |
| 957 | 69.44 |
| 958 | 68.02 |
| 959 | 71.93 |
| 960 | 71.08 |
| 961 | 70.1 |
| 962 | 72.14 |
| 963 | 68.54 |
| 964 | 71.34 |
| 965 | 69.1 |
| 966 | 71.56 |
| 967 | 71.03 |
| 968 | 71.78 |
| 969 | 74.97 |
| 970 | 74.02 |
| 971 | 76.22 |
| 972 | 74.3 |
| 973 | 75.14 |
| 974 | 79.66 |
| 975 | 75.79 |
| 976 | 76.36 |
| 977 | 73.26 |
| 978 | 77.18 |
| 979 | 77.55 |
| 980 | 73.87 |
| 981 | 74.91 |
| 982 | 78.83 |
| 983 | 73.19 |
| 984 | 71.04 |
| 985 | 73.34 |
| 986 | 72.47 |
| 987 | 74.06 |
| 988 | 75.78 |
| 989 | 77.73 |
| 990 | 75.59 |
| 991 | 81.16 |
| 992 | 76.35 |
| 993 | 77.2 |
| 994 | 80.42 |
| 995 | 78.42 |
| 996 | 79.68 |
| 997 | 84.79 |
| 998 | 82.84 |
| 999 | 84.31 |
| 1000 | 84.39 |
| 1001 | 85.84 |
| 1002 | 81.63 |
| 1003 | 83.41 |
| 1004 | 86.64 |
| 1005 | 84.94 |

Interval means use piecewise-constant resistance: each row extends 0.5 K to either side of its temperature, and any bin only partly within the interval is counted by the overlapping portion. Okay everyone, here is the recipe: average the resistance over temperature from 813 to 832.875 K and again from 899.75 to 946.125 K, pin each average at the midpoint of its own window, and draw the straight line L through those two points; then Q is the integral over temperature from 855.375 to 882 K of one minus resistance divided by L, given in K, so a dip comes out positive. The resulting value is 7.4 K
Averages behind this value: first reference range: 64.7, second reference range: 64.9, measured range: 46.9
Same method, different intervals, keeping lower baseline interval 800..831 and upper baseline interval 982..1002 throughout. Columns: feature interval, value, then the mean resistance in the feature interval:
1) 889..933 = 4.50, 64.6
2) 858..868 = 3.31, 45.6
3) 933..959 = 2.81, 66.7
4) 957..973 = 0.95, 71.8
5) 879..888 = 0.94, 62.5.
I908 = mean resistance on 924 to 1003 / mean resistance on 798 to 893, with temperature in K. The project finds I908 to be 1.25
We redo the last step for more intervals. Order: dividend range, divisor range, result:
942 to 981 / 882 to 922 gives 1.09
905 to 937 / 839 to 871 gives 1.39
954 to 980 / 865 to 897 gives 1.24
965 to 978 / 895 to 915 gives 1.19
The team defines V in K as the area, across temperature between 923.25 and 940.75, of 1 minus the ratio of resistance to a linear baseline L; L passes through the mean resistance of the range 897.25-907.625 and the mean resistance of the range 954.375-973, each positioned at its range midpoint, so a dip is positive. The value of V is 0.3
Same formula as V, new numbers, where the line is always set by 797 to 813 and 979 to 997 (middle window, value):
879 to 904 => 2.4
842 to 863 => 7.9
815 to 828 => 0.2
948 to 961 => 1.1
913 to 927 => 1.0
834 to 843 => 0.5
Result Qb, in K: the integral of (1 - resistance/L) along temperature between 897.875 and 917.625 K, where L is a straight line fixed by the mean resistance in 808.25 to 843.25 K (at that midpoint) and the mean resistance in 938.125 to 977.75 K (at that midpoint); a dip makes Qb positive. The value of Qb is 1.3 K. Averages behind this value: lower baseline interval 63.9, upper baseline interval 69.8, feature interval 63.1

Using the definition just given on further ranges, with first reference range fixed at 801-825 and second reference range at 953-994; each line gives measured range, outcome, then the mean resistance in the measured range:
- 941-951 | 0.88 K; 65.7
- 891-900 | 0.66 K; 64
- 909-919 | 0.66 K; 65.6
